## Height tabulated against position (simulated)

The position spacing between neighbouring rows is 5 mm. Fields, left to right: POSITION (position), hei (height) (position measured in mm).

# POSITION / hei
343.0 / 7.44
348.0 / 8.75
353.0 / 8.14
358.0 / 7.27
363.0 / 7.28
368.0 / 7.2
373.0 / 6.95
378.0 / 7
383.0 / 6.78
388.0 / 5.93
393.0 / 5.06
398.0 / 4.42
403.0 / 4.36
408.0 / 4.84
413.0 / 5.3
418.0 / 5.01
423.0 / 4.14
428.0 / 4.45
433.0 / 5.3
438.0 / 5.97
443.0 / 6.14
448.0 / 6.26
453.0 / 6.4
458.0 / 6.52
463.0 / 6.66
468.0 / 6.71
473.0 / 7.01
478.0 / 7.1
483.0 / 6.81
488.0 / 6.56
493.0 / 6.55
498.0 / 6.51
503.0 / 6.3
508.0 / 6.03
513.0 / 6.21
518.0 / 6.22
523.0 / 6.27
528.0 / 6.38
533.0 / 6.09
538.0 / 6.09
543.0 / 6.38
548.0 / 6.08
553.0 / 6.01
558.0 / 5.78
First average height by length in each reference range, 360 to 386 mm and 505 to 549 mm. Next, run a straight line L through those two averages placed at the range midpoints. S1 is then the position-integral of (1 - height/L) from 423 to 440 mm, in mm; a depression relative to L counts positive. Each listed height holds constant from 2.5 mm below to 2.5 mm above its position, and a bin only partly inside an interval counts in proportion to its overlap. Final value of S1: 4.2 mm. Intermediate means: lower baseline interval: 7.03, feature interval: 5.06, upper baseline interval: 6.2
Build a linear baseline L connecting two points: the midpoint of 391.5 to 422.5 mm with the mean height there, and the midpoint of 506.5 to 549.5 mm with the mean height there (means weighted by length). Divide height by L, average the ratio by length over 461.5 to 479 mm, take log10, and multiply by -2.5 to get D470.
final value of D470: -0.24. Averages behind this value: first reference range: 4.78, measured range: 6.86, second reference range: 6.2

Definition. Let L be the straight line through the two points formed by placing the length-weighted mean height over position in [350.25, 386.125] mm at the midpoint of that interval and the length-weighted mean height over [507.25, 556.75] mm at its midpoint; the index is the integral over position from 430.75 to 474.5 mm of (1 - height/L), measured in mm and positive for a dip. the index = 2.3 mm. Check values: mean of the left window 7.22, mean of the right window 6.17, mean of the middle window 6.32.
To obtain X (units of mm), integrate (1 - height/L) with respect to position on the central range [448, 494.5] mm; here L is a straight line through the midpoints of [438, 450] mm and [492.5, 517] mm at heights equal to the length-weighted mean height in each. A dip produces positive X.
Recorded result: -3.5 mm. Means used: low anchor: 6.15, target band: 6.68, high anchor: 6.3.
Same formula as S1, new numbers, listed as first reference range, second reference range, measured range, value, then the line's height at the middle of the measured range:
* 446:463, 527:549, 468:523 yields -1.78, 6.32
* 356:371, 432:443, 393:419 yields 6.50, 6.41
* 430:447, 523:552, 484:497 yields -1.23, 6.01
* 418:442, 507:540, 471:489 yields -3.93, 5.66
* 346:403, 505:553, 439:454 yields 0.52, 6.45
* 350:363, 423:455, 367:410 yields 6.90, 6.87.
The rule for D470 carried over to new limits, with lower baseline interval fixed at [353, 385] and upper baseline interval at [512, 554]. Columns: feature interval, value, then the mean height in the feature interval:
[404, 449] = 0.29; 5.2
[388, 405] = 0.41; 4.81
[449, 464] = 0.03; 6.49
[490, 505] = -0.01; 6.46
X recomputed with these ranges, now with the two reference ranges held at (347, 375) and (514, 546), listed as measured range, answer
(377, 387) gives 0.9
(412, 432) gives 6.6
